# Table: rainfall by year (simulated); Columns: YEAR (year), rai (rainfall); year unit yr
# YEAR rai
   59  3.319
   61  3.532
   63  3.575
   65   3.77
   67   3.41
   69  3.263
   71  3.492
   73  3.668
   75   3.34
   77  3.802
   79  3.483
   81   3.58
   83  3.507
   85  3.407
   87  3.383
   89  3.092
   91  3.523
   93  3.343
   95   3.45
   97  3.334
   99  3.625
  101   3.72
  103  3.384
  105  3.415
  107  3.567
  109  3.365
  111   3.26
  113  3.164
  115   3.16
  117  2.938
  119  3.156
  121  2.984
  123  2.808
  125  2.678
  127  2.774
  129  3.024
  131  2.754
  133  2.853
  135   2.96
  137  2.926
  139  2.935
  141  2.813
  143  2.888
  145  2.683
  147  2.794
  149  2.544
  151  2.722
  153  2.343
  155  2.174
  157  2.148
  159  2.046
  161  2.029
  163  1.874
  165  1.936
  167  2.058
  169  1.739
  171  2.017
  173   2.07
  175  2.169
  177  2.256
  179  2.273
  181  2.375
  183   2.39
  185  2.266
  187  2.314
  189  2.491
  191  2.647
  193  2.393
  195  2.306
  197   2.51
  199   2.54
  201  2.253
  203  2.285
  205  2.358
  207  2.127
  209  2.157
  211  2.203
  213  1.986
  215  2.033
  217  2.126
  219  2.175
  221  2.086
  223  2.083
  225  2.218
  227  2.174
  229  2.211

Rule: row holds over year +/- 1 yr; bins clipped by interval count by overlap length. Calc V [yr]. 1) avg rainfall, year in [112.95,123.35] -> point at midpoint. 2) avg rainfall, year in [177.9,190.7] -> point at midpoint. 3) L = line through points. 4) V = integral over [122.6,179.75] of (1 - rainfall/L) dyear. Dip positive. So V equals 5.5 yr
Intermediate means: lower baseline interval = 3.04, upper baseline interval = 2.37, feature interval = 2.46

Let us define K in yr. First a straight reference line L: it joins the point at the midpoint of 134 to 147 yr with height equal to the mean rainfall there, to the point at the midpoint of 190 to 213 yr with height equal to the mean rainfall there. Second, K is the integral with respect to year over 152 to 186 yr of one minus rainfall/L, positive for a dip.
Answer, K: 6.3 yr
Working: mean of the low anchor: 2.86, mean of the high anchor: 2.33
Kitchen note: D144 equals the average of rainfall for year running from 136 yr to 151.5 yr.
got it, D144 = 2.79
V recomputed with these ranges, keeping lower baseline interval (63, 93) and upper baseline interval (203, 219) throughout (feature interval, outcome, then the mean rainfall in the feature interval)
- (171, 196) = 1.1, 2.32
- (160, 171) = 2.8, 1.94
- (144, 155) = 0.8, 2.58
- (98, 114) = -1.2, 3.44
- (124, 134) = 0.5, 2.82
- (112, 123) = 0.1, 3.06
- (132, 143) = 0.0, 2.9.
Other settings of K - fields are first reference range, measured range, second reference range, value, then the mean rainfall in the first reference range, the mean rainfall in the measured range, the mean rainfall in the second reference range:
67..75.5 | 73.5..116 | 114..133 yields -2.96 yr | 3.44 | 3.43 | 2.92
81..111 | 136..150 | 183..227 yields 0.64 yr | 3.44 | 2.8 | 2.27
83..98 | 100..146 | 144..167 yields -3.63 yr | 3.37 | 3.05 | 2.29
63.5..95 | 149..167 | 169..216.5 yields 3.17 yr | 3.47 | 2.17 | 2.27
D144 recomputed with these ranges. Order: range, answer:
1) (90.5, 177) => 2.78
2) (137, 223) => 2.3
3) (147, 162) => 2.32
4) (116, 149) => 2.86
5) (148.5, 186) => 2.18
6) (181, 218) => 2.3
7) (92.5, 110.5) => 3.46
